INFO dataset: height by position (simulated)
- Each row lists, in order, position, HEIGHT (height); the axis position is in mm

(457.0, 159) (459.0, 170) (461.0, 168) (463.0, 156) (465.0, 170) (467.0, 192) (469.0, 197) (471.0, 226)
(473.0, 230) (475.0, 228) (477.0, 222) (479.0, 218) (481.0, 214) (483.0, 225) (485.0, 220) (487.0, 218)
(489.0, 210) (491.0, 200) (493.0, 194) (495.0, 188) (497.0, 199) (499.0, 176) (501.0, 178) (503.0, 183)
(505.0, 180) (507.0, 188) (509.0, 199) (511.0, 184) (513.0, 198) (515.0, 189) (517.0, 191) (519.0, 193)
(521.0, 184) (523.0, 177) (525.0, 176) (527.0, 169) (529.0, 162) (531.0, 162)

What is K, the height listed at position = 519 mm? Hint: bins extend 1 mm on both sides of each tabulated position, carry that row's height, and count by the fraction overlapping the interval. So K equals 193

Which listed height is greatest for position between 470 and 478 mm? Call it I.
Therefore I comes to 230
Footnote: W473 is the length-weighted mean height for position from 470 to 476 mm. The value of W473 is 228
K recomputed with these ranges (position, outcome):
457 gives 159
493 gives 194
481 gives 214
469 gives 197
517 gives 191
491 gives 200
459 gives 170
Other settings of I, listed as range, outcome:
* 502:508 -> 188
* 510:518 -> 198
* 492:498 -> 199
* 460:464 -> 168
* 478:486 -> 225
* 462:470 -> 197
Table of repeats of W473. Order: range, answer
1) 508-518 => 192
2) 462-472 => 188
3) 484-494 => 208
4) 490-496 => 194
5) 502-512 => 187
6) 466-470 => 194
